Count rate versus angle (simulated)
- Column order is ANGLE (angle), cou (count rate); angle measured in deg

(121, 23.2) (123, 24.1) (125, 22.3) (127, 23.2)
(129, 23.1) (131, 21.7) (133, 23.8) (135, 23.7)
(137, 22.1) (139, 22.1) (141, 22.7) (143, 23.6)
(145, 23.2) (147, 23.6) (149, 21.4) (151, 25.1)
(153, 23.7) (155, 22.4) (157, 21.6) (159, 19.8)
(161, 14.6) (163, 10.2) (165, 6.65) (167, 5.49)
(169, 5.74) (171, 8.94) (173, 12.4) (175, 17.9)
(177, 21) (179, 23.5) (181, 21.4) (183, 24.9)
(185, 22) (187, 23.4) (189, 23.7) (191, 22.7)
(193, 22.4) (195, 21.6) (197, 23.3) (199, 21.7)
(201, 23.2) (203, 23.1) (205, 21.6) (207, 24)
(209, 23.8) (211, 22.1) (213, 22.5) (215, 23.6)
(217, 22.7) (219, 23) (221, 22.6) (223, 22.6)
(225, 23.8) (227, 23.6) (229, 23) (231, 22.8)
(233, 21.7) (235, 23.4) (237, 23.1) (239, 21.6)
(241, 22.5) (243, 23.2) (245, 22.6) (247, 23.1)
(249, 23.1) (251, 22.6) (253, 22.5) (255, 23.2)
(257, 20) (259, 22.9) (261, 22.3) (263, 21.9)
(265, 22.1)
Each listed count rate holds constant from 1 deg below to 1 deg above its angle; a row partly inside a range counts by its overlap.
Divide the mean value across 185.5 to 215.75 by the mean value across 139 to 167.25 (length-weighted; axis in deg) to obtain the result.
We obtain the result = 1.18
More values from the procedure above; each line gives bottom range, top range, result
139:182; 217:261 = 1.26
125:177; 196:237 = 1.21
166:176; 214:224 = 2.27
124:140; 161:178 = 0.49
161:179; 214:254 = 1.92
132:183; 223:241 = 1.22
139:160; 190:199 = 0.99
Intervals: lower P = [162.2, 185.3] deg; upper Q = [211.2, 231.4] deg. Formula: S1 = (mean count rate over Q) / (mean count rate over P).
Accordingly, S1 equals 1.5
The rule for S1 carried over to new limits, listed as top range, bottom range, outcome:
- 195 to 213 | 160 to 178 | 1.99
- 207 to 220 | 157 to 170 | 2.04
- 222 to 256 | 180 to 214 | 1.00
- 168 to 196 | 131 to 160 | 0.85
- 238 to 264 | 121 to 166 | 1.06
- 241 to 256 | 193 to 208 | 1.01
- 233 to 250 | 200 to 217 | 0.99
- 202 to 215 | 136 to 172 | 1.28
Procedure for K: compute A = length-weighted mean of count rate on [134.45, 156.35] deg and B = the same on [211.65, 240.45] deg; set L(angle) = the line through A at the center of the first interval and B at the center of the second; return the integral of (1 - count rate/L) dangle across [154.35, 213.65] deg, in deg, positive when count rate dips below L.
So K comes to 9.6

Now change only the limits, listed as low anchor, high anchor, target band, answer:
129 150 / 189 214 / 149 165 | 2.7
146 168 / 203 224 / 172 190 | -1.1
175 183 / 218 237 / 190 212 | -0.3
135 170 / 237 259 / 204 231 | -2.2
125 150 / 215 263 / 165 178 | 6.4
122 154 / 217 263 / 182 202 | 0.0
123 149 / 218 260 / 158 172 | 7.8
